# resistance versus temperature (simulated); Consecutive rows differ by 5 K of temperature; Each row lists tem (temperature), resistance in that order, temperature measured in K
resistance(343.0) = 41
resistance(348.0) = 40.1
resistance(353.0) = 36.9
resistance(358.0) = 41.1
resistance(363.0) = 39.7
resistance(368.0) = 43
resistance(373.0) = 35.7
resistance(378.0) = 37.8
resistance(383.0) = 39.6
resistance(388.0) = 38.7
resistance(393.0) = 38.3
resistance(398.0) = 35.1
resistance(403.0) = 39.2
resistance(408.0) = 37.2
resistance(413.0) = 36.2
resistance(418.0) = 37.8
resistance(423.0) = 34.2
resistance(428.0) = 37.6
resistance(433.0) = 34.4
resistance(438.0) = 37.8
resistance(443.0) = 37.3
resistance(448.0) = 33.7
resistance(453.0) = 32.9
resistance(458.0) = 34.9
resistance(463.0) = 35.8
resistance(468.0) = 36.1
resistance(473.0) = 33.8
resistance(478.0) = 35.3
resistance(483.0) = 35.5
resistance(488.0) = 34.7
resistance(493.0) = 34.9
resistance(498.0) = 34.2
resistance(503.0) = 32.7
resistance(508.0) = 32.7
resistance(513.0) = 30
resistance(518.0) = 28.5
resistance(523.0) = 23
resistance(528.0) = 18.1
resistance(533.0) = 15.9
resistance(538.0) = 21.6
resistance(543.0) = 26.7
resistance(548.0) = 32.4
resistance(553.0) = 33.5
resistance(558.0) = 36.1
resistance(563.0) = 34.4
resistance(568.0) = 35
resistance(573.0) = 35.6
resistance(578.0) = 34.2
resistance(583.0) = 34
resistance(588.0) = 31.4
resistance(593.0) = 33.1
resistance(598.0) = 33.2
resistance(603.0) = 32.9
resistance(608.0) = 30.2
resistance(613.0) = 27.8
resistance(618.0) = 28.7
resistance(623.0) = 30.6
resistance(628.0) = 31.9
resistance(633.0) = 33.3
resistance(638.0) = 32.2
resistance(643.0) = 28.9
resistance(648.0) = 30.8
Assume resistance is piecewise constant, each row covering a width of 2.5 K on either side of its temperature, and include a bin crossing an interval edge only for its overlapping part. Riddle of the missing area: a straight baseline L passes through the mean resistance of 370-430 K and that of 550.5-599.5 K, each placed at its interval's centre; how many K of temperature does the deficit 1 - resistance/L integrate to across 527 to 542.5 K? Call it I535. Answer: 6.8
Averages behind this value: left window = 37.3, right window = 34.1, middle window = 19.6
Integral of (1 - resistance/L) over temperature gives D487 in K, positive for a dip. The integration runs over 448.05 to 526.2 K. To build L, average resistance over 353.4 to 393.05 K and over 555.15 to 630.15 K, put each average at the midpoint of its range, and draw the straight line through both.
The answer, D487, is 6.4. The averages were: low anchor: 39.2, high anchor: 32.6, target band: 32.9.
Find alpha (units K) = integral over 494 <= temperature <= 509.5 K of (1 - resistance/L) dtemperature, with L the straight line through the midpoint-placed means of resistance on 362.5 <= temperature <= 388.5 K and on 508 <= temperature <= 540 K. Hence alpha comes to -4.4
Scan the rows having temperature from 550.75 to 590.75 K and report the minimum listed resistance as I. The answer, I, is 31.4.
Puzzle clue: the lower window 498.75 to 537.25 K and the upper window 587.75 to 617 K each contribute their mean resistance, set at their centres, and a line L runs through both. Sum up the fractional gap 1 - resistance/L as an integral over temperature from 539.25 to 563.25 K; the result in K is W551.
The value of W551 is -3.2 K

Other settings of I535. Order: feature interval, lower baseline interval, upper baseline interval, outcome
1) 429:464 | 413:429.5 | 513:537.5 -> -2.5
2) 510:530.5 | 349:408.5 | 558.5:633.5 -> 5.7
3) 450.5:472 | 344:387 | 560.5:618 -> 1.0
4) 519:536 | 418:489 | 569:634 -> 7.0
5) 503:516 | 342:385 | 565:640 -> 1.3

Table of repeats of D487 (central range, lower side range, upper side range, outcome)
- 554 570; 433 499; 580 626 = -1.2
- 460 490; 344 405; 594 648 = 0.4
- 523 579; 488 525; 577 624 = 4.3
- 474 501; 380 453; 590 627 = -0.1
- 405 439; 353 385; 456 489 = 0.7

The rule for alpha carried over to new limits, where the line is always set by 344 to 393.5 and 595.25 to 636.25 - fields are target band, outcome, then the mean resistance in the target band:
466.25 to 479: 0.3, 35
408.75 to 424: 0.5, 36.4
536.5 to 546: 2.5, 24.9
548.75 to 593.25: -2.1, 34.1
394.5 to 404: 0.3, 36.9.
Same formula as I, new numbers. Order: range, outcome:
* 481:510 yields 32.7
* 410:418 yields 36.2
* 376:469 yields 32.9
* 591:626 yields 27.8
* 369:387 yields 35.7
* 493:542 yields 15.9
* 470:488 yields 33.8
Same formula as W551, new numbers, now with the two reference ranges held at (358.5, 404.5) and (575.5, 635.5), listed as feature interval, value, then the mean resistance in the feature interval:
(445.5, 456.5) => 0.9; 33.4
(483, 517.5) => 1.9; 33.1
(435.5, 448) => 0.0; 36.8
